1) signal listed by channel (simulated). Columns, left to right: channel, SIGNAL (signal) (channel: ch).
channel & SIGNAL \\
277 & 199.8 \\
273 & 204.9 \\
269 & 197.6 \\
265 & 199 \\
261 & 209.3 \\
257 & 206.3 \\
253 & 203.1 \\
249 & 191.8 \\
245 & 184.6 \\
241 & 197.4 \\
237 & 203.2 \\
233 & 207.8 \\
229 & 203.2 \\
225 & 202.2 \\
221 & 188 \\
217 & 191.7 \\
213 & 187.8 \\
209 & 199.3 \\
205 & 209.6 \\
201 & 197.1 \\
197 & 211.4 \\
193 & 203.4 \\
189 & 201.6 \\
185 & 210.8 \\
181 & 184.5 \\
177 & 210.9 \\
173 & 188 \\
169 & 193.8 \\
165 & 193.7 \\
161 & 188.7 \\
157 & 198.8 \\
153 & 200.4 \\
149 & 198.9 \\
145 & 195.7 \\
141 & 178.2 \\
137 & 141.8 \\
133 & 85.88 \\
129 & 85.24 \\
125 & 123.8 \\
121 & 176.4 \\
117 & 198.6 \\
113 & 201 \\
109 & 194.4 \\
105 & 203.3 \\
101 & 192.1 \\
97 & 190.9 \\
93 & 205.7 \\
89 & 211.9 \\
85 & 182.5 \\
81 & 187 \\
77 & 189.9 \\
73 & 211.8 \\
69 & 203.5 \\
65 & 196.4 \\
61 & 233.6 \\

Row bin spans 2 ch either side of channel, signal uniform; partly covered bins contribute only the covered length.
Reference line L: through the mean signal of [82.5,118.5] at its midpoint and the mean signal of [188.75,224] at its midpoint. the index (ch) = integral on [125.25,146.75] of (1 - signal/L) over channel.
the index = 6.8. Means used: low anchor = 198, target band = 136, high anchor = 199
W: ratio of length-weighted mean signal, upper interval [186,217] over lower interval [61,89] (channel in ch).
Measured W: 1.01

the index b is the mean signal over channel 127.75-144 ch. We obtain 129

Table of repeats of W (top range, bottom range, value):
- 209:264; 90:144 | 1.17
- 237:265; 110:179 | 1.14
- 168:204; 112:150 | 1.28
